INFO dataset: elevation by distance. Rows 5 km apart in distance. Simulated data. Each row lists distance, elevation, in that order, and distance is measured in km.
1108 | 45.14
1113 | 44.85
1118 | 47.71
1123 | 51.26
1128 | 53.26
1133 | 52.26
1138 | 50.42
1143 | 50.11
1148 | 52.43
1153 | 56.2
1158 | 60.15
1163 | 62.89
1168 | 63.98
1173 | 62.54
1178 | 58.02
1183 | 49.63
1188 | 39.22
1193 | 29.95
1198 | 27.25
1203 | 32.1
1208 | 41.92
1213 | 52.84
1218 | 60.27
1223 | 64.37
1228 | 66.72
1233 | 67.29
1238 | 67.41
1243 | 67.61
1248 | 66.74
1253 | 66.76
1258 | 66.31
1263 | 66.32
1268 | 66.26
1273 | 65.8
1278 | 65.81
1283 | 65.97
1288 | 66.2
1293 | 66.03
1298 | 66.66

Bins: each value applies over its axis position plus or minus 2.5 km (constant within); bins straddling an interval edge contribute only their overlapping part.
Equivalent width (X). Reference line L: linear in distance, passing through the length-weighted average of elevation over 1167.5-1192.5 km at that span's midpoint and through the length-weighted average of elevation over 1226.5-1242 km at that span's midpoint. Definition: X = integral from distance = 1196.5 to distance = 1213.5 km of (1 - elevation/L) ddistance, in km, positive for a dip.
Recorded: 6.2 km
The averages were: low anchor 52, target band 37.5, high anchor 67.2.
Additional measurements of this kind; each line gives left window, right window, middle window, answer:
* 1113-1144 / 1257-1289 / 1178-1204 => 8.66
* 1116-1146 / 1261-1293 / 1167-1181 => -1.39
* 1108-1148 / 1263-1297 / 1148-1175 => -3.48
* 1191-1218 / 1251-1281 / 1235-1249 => -2.95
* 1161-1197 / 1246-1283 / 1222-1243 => -2.13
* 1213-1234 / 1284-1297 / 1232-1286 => -1.55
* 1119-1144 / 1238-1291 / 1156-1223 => 9.10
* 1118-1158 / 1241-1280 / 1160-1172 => -1.62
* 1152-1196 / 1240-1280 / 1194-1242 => 5.91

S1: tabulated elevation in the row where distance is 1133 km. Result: 52.26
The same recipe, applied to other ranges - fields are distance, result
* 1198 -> 27.25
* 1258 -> 66.31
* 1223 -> 64.37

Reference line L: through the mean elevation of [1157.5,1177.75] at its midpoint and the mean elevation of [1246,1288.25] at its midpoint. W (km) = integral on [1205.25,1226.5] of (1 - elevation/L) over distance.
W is 3.0 km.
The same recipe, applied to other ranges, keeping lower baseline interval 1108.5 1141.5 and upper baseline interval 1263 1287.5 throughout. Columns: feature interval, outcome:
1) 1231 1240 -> -0.8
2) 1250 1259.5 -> -0.4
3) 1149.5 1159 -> -0.8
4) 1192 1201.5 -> 4.7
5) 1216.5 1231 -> -0.9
